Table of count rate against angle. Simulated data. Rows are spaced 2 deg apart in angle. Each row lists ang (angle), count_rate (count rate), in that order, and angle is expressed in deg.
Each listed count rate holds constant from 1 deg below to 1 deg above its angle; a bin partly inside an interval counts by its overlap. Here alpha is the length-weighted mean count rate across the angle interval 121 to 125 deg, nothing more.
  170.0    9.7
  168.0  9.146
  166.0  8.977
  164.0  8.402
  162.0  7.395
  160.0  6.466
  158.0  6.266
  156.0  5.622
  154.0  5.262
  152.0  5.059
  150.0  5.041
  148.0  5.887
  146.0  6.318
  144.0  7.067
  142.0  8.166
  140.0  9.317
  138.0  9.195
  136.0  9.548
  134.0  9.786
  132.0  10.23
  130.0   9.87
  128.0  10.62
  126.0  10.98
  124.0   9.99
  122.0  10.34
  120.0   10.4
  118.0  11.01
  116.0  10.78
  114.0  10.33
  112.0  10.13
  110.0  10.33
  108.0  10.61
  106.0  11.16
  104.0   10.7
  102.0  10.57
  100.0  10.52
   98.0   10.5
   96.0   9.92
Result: 10.2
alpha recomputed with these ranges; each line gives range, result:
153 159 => 5.72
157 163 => 6.71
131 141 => 9.62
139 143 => 8.74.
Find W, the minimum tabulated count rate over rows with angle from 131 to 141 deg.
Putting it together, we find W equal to 9.195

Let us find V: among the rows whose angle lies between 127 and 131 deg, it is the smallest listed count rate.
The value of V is 9.87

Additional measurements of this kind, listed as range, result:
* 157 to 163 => 6.266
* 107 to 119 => 10.13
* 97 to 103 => 10.5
